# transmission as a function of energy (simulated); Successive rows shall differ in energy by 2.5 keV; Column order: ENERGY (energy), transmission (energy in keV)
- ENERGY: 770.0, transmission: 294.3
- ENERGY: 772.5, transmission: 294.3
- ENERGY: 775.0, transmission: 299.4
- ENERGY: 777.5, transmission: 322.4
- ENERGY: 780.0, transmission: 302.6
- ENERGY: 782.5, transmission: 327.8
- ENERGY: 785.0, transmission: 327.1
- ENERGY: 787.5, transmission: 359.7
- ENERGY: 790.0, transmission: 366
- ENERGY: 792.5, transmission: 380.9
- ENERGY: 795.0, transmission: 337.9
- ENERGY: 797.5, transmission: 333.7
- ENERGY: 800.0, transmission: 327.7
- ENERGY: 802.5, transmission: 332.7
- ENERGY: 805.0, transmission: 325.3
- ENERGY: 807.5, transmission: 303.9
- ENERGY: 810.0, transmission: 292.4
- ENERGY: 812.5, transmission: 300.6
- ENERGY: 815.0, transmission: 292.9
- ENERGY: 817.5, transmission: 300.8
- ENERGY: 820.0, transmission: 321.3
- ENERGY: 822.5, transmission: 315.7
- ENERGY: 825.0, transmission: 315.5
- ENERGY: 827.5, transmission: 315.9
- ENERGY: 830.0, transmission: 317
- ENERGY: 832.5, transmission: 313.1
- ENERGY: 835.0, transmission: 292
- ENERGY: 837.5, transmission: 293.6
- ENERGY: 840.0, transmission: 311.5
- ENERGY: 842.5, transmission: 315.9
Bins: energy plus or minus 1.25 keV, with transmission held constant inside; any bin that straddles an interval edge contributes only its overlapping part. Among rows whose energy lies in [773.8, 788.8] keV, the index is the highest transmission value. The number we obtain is 359.7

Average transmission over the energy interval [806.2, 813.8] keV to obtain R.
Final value 299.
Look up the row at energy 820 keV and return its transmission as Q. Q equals 321.3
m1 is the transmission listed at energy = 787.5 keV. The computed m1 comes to 359.7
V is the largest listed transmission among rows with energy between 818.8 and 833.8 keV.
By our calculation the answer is 321.3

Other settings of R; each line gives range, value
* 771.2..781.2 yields 305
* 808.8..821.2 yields 302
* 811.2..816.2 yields 297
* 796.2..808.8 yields 325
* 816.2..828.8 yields 314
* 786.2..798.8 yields 355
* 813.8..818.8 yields 297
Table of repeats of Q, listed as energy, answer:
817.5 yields 300.8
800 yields 327.7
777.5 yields 322.4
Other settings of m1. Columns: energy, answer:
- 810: 292.4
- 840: 311.5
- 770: 294.3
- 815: 292.9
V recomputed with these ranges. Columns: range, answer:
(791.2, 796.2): 380.9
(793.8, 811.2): 337.9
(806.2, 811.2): 303.9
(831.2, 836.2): 313.1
